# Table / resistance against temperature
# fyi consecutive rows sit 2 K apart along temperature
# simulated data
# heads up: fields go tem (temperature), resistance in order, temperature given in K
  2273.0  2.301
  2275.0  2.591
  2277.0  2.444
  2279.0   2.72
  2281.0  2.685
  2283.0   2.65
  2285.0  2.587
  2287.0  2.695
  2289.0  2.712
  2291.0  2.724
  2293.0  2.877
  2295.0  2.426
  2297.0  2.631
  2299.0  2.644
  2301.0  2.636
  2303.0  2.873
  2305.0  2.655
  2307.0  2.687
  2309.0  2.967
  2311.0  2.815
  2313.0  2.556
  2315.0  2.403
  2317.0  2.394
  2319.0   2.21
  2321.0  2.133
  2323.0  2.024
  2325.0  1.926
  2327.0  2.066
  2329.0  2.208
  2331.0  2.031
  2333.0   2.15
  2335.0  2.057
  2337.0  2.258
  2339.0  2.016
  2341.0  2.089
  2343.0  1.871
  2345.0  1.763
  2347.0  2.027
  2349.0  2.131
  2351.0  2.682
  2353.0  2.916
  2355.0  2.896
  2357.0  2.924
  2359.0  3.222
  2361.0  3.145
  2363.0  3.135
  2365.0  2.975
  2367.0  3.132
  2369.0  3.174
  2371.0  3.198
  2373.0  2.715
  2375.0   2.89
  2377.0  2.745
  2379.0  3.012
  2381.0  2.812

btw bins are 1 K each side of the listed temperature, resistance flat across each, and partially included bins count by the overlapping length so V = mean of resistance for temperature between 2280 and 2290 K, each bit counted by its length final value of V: 2.67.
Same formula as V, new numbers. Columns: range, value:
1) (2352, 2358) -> 2.91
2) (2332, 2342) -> 2.11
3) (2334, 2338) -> 2.16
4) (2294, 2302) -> 2.58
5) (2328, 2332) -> 2.12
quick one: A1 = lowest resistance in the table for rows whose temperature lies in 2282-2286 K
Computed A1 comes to 2.587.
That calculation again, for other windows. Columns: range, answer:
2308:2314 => 2.556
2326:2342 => 2.016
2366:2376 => 2.715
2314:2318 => 2.394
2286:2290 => 2.695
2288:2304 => 2.426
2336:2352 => 1.763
